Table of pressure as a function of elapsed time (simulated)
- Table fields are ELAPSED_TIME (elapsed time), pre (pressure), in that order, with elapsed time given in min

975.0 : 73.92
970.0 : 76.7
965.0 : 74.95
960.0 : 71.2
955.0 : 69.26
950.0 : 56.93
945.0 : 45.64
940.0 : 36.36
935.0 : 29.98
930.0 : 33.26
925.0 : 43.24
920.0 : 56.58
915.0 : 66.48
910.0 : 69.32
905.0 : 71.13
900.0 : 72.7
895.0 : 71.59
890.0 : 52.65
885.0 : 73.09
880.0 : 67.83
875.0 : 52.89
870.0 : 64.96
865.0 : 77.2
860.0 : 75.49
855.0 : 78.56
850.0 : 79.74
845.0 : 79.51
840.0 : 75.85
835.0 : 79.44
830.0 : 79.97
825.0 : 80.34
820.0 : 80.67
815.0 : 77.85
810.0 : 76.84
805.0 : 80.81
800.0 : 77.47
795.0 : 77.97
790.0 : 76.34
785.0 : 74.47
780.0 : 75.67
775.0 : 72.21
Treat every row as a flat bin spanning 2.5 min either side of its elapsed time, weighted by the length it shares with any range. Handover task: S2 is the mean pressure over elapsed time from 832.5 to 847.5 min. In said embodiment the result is 78.3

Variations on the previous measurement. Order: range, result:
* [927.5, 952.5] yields 40.4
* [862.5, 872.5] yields 71.1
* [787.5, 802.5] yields 77.3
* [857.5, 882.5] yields 67.7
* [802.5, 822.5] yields 79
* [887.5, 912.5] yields 67.5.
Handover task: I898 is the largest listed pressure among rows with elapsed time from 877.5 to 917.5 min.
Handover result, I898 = 73.09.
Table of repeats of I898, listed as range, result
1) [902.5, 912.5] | 71.13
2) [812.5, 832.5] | 80.67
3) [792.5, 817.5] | 80.81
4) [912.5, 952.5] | 66.48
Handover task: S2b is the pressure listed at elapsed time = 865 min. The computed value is 77.2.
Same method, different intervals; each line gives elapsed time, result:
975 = 73.92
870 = 64.96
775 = 72.21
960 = 71.2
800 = 77.47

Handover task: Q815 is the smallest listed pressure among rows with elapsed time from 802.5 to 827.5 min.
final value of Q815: 76.84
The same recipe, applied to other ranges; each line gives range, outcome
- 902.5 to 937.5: 29.98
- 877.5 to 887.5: 67.83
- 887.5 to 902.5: 52.65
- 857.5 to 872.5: 64.96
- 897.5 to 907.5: 71.13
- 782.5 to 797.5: 74.47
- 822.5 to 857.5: 75.85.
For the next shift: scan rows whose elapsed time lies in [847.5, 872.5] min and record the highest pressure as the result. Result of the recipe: 79.74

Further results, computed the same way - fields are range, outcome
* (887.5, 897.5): 71.59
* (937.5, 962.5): 71.2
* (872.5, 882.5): 67.83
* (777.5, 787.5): 75.67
